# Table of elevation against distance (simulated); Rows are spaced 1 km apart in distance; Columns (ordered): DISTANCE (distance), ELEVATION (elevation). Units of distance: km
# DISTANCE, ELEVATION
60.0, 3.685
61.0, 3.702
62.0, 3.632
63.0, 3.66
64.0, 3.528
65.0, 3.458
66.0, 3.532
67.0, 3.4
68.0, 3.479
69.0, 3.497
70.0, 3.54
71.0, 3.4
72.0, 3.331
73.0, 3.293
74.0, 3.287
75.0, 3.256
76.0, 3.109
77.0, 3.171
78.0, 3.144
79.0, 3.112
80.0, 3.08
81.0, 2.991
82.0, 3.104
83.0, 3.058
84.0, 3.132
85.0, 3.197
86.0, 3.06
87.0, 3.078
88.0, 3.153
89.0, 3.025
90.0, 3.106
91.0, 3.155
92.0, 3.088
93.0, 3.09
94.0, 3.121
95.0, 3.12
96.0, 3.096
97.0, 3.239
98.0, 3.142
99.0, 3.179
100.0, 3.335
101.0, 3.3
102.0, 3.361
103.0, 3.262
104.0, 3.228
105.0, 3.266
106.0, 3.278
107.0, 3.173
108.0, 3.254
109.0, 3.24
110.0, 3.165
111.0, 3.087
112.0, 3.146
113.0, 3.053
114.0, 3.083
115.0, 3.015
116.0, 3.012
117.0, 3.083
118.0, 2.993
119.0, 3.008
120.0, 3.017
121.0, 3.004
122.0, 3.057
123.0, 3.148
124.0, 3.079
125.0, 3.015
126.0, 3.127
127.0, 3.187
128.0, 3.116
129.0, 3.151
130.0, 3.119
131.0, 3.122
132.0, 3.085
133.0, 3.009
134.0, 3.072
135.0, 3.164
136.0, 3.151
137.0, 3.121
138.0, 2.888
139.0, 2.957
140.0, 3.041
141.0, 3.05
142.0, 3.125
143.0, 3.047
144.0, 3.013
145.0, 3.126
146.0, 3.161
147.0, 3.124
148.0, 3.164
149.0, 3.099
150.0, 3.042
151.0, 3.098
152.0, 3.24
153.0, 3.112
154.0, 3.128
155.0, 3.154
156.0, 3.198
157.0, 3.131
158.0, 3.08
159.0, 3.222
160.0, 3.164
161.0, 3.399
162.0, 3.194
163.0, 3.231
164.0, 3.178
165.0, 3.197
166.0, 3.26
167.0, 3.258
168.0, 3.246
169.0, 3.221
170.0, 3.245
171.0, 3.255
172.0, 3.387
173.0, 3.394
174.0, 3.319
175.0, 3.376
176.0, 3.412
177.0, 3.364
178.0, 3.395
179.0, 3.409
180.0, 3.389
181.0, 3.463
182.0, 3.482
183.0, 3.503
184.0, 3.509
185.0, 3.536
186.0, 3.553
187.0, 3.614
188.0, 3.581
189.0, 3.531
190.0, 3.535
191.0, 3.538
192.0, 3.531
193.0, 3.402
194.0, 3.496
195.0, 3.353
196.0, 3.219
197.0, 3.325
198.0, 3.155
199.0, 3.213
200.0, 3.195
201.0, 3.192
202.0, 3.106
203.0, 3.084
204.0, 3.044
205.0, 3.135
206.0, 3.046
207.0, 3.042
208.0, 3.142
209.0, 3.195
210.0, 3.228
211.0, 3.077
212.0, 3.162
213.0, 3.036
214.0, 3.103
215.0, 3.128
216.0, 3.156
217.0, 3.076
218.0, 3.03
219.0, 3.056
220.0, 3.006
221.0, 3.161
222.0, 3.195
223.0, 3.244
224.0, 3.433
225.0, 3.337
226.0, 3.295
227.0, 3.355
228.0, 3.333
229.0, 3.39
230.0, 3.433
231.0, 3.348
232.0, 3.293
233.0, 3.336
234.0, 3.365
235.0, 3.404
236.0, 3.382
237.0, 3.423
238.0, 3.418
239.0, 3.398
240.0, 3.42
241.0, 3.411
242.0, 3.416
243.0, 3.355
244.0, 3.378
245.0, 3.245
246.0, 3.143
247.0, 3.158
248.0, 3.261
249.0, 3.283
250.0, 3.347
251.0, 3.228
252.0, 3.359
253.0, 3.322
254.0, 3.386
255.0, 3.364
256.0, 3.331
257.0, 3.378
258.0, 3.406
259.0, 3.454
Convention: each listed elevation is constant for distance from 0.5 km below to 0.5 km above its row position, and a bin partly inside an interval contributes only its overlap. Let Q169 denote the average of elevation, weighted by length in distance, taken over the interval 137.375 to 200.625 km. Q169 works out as 3.27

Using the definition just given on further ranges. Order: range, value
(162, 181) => 3.31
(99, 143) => 3.12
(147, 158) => 3.13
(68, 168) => 3.15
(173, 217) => 3.31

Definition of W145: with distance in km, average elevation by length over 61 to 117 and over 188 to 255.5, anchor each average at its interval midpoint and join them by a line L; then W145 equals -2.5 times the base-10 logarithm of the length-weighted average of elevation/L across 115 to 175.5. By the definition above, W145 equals 0.04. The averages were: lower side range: 3.23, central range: 3.14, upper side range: 3.27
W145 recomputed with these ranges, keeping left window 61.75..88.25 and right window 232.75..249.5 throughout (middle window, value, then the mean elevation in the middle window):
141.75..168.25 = 0.050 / 3.16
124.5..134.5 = 0.068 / 3.1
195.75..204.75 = 0.053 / 3.17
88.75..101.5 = 0.045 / 3.16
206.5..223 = 0.073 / 3.12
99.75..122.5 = 0.050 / 3.15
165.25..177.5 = 0.002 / 3.31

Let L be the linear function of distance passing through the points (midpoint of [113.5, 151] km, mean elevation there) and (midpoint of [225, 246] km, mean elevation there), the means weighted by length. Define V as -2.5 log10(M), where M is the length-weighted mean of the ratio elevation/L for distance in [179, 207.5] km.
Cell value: -0.03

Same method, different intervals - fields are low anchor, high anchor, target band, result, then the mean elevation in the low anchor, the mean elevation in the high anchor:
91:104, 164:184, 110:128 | 0.06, 3.19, 3.35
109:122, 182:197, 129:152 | 0.04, 3.06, 3.49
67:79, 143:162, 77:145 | 0.04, 3.31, 3.15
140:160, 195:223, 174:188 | -0.11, 3.12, 3.14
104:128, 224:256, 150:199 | -0.04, 3.11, 3.34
